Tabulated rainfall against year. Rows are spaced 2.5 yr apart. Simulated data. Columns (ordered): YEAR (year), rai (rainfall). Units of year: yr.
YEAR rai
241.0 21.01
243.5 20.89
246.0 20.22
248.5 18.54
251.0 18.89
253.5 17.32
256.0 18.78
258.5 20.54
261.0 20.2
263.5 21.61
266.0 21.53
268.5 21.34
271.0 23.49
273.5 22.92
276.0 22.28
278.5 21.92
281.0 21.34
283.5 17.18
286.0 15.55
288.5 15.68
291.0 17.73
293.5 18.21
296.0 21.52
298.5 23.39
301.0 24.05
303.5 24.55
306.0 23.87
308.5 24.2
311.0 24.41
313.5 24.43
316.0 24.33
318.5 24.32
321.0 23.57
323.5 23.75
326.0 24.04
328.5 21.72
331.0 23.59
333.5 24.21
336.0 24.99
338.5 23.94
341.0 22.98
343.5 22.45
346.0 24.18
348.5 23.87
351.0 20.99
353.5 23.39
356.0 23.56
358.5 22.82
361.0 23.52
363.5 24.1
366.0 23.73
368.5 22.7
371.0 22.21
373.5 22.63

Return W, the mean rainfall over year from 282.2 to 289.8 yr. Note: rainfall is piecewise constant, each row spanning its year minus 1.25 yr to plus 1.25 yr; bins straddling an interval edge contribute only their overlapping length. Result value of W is 16.2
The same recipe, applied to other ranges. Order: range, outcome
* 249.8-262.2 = 19.1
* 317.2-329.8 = 23.5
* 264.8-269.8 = 21.5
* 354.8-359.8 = 23.2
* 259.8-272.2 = 21.6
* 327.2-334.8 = 23.2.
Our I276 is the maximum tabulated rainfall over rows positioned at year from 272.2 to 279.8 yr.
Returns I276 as 22.92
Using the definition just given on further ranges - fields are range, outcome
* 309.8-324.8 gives 24.43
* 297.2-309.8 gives 24.55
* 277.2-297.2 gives 21.92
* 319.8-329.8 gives 24.04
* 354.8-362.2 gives 23.56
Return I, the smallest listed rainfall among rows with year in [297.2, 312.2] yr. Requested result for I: 23.39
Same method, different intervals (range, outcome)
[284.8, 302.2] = 15.55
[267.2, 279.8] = 21.34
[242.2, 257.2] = 17.32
